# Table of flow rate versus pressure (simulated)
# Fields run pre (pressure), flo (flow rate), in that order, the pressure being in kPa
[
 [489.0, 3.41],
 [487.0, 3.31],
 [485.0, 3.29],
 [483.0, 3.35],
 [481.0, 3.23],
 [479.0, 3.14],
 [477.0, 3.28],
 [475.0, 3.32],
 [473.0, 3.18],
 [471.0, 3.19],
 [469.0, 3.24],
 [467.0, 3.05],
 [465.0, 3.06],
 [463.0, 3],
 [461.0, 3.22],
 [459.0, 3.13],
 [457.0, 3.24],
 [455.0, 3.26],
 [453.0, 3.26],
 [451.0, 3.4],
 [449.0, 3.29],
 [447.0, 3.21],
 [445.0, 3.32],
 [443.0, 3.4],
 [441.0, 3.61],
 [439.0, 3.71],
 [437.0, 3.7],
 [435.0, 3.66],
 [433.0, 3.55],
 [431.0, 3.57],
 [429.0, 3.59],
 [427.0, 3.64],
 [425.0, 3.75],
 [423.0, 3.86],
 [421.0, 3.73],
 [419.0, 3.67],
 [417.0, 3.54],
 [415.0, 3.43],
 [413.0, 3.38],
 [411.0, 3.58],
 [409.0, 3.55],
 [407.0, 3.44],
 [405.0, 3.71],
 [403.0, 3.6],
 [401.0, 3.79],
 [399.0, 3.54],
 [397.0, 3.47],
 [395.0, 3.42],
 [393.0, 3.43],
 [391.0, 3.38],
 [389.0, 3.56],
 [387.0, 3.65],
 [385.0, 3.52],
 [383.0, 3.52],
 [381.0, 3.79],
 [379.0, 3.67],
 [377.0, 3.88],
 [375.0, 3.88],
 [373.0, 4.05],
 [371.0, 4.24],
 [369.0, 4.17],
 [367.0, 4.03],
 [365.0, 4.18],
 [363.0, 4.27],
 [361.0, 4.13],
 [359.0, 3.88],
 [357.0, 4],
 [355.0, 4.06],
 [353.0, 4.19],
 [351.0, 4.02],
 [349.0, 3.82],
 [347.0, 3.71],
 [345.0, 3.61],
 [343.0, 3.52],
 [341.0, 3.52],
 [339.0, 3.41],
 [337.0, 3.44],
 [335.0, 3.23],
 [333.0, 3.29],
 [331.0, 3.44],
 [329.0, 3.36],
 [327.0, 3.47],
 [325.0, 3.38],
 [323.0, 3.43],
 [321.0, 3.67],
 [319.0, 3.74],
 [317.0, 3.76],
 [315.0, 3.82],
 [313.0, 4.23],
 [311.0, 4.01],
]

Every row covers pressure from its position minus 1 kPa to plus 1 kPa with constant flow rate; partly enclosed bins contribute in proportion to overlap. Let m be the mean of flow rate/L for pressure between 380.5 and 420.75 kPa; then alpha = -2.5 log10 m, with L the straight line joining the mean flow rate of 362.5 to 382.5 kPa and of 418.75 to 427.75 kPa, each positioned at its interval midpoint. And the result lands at 0.09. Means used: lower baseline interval 4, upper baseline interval 3.74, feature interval 3.55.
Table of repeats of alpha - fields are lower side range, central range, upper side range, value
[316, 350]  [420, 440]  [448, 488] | -0.12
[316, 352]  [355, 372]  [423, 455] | -0.16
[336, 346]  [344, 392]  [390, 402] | -0.11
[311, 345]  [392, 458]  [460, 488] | -0.06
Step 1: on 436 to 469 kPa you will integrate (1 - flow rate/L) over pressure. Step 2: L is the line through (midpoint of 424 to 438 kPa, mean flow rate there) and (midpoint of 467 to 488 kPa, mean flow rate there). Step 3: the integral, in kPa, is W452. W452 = 1.5 kPa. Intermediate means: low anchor 3.64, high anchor 3.24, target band 3.3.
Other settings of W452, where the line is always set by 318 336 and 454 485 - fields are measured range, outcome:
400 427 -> -2.66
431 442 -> -1.30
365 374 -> -2.02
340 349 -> -0.53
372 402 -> -2.66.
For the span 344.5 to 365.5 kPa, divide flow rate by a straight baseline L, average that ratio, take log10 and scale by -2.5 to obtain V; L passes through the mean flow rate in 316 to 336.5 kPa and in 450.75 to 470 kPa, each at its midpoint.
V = -0.171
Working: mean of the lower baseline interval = 3.48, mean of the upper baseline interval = 3.18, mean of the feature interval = 3.99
